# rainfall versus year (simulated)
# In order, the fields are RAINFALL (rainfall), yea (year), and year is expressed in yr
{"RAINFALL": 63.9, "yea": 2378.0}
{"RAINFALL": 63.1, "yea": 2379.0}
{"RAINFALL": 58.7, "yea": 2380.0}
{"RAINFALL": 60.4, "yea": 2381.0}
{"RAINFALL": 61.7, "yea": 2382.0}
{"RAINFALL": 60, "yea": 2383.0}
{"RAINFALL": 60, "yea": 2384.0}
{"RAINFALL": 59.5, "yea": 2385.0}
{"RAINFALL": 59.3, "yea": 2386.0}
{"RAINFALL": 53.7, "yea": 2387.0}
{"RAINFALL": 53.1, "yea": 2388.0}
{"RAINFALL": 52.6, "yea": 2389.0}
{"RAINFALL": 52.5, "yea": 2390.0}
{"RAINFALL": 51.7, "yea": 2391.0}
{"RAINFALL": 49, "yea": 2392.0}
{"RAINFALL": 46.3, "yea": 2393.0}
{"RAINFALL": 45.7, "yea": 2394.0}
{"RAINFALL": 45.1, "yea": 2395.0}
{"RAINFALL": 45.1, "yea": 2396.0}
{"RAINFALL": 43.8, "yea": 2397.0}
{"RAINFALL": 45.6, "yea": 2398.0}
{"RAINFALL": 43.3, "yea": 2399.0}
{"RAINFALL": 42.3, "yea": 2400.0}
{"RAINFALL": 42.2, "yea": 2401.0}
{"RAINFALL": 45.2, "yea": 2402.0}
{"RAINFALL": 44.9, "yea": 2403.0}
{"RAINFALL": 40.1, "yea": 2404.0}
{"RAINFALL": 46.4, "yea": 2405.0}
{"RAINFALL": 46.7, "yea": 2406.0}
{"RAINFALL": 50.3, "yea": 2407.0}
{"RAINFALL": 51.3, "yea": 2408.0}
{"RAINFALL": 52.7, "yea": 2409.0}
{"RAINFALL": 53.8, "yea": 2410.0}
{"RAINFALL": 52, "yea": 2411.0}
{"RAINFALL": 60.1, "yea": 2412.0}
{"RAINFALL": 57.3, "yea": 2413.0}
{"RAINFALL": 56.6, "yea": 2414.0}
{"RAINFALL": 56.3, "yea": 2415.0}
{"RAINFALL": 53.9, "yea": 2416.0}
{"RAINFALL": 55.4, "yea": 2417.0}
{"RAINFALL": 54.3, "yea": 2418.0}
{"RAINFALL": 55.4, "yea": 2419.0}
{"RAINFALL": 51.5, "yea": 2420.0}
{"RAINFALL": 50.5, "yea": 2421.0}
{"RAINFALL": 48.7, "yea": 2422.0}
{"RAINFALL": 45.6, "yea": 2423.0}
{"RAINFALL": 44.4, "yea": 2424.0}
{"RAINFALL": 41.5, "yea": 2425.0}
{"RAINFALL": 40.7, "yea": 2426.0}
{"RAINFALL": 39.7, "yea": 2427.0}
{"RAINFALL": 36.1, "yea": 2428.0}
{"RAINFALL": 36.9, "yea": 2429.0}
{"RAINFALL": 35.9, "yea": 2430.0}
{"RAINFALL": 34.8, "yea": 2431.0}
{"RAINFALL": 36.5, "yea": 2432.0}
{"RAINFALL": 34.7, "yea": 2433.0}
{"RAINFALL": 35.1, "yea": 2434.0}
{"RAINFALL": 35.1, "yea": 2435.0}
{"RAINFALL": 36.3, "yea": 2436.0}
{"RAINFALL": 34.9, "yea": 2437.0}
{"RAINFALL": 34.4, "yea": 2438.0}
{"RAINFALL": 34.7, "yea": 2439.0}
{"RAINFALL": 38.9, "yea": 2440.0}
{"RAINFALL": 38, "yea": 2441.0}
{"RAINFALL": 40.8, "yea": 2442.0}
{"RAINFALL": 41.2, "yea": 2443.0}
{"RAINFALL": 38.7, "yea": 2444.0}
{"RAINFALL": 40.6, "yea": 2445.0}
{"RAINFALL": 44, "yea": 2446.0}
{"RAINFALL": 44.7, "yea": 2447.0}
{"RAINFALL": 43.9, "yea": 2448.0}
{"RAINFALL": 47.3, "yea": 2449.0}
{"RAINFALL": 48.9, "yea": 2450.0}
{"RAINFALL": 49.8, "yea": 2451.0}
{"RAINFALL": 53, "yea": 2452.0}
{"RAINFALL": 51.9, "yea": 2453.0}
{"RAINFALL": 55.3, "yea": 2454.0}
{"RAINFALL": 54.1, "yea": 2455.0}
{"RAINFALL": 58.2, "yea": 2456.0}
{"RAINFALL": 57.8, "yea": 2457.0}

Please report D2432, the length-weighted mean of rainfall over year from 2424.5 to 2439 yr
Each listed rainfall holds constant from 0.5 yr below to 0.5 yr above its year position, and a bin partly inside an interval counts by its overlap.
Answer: 36.5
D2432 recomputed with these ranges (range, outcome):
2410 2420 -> 55.4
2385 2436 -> 47.1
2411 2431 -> 48.2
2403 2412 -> 49.5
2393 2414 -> 47.9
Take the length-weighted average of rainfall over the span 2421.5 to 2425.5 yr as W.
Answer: 45.1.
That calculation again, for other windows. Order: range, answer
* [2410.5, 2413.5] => 56.5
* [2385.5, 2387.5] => 56.5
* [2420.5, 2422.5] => 49.6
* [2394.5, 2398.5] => 44.9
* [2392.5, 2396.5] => 45.5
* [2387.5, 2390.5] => 52.7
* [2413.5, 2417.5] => 55.5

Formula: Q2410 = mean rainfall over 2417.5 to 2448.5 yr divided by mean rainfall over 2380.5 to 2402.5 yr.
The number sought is 0.81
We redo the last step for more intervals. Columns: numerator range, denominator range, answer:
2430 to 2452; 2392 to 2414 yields 0.83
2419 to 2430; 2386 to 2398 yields 0.89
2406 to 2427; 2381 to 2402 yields 1.01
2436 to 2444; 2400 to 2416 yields 0.75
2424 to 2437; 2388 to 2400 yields 0.78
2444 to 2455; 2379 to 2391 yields 0.83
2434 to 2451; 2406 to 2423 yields 0.76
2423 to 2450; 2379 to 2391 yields 0.68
